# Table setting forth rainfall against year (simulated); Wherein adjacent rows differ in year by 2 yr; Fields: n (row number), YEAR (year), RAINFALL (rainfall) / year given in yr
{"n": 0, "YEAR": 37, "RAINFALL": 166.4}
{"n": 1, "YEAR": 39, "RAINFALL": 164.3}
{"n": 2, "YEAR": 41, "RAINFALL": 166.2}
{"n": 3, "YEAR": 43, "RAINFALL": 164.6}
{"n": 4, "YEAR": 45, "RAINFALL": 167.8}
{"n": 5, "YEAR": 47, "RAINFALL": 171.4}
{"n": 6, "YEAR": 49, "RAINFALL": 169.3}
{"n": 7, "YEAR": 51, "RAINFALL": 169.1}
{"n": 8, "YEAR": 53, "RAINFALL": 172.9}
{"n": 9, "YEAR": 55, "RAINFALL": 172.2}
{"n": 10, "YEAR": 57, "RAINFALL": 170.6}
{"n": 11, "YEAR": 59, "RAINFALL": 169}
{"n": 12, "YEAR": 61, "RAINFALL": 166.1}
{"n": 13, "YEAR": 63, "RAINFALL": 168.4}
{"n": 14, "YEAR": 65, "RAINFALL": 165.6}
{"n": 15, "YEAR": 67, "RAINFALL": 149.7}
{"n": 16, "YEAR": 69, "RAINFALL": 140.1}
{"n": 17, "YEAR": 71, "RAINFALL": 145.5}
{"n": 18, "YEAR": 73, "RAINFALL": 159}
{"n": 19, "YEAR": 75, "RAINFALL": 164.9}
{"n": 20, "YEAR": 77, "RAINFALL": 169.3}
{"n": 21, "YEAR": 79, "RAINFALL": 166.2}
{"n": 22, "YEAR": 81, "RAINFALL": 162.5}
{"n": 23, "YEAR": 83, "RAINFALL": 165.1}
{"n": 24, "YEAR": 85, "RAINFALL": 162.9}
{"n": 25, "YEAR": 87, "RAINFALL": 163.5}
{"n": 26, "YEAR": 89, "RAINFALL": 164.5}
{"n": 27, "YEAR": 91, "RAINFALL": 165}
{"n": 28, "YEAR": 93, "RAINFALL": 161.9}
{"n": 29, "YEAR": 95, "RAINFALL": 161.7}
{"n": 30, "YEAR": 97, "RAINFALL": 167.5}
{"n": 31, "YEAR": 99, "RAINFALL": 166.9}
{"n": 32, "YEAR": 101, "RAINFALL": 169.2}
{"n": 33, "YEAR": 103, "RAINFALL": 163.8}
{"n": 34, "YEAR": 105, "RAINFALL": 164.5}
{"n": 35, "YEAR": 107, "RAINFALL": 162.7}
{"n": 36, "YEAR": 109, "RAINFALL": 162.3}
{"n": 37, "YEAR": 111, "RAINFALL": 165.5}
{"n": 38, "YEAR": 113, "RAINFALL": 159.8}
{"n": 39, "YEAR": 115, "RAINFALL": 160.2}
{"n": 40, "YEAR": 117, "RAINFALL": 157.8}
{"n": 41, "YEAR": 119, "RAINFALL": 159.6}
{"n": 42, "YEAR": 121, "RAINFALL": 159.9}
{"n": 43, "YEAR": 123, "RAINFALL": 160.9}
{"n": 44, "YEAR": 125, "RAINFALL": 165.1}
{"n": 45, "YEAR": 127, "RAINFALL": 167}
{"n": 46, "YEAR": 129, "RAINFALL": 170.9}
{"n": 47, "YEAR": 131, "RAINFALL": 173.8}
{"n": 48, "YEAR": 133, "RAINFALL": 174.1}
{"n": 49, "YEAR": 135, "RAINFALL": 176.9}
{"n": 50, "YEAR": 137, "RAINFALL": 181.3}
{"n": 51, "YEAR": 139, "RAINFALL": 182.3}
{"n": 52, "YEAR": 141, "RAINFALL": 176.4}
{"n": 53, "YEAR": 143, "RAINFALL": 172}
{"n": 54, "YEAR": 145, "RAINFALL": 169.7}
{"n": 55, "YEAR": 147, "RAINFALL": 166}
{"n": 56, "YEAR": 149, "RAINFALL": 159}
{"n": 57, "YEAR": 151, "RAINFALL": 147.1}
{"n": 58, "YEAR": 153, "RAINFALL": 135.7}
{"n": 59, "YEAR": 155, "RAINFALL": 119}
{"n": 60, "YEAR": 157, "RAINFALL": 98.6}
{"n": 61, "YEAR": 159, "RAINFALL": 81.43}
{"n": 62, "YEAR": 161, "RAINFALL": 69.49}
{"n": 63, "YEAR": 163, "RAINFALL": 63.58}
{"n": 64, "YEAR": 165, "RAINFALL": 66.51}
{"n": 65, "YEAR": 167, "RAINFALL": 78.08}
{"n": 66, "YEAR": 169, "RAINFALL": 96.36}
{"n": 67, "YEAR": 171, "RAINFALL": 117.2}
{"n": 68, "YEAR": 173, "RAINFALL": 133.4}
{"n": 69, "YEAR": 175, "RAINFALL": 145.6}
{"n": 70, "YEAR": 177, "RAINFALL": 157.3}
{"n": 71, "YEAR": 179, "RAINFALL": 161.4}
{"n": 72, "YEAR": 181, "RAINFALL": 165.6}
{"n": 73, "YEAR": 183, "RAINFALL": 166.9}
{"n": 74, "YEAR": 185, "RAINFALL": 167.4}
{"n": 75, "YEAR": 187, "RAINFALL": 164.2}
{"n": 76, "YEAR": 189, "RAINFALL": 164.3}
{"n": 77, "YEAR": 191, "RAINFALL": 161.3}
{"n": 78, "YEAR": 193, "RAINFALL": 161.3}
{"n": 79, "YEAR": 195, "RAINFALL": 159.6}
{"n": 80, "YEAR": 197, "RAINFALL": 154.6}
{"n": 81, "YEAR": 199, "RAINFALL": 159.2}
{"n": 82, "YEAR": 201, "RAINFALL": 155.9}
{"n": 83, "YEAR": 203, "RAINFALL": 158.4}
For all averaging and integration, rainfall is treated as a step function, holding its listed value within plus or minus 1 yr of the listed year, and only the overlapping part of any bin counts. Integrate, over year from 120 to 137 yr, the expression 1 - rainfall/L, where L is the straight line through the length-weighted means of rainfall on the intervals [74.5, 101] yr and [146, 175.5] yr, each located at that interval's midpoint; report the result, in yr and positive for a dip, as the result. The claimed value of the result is -4.37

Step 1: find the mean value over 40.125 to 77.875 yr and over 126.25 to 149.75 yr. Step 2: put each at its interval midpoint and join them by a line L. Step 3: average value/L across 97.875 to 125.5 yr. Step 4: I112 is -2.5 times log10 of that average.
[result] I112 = 0.047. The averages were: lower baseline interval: 164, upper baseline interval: 173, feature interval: 163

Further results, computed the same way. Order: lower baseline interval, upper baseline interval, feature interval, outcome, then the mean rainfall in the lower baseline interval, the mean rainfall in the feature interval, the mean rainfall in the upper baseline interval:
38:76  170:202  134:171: 0.22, 164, 130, 156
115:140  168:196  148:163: 0.39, 169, 112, 152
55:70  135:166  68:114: -0.07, 162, 162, 134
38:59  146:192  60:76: 0.03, 169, 157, 130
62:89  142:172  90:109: -0.12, 160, 165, 116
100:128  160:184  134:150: -0.22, 163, 173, 118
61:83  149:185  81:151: -0.18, 160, 166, 120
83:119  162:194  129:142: -0.17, 163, 177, 136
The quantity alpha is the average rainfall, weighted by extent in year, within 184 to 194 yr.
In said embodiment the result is 164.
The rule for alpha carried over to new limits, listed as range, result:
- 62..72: 154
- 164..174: 98.3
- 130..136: 175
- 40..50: 168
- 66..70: 145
